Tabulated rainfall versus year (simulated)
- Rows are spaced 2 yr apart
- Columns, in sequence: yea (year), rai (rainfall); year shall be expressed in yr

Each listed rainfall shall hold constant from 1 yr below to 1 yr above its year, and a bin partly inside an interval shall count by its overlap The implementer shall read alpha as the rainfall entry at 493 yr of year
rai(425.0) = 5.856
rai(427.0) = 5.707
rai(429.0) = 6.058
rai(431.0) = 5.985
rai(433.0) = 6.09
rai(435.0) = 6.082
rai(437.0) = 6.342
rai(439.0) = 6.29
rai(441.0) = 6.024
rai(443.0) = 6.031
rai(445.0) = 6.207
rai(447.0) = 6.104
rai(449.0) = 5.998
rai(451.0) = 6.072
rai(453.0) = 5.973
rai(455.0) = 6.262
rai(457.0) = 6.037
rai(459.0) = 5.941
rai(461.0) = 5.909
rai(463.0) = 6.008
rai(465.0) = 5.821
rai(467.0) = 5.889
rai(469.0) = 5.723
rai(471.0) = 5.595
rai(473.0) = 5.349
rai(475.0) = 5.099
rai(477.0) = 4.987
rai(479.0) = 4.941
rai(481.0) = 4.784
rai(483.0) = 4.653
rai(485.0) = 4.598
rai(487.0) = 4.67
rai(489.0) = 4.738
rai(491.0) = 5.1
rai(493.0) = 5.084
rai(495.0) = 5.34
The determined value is 5.084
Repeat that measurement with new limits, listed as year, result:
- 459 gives 5.941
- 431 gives 5.985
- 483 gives 4.653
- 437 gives 6.342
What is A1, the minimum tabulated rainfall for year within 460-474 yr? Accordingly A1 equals 5.349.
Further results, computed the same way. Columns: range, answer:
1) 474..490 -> 4.598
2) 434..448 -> 6.024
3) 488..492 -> 4.738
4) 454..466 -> 5.821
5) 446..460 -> 5.941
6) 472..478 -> 4.987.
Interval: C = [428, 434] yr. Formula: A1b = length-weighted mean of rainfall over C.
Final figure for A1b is 6.04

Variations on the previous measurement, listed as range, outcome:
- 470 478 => 5.26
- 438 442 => 6.16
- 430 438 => 6.12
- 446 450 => 6.05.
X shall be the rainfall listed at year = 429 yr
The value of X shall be 6.058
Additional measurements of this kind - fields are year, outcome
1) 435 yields 6.082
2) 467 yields 5.889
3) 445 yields 6.207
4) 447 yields 6.104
